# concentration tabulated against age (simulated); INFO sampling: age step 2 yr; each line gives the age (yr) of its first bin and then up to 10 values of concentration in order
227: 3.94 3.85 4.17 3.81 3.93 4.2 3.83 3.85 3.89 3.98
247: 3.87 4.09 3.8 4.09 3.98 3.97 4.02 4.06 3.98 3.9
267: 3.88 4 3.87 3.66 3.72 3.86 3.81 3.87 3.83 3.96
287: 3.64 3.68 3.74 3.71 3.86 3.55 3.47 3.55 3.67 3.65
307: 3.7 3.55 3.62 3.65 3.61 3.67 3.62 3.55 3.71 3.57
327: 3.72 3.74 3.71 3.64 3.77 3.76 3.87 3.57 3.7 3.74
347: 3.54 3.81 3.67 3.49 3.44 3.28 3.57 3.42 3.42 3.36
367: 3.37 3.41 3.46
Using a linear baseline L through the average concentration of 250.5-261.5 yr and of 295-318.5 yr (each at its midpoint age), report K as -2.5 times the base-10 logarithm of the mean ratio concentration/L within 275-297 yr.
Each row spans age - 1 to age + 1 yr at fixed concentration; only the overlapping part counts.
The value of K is 0.00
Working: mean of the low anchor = 3.99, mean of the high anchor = 3.62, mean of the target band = 3.78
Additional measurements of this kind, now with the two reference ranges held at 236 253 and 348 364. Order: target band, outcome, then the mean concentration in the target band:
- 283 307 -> 0.019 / 3.69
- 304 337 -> -0.002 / 3.66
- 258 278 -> -0.011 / 3.9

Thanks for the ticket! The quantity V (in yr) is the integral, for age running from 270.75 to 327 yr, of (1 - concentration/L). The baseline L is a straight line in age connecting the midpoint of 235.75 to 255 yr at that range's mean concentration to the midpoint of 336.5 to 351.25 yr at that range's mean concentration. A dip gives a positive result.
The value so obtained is 1.9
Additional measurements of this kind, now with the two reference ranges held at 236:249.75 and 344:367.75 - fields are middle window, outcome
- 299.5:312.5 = 0.31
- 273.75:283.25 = 0.01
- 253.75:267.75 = -0.32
